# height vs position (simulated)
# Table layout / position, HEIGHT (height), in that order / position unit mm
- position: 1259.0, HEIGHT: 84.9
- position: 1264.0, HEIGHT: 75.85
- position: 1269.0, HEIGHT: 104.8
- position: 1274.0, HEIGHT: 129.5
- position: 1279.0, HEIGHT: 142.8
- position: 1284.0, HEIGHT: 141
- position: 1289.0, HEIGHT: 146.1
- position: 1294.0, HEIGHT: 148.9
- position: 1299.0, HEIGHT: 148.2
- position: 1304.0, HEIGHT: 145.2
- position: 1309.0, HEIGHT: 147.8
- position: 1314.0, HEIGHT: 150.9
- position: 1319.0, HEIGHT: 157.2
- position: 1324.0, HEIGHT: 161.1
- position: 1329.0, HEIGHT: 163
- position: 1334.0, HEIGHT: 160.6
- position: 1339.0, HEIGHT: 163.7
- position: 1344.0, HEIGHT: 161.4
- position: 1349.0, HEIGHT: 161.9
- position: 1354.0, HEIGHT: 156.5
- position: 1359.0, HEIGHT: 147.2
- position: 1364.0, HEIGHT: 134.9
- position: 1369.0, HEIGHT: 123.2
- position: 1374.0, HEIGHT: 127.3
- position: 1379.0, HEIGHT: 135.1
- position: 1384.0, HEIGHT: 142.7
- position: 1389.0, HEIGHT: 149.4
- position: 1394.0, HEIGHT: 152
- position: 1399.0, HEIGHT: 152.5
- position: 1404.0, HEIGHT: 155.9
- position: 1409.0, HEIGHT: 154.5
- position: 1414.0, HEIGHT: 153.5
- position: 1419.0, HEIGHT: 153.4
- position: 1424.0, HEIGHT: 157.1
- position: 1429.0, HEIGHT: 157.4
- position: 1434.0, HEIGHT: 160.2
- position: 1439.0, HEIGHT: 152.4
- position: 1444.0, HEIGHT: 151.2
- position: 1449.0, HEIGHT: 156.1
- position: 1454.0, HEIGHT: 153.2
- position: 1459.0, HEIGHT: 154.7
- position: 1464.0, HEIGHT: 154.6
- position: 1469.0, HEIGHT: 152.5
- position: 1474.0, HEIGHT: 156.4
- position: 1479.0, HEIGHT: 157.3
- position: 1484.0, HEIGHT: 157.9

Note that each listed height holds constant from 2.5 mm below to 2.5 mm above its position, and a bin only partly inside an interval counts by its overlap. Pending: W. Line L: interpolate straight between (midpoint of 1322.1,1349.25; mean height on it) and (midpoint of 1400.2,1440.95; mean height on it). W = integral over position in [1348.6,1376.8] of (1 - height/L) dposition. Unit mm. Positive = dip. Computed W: 3.5 mm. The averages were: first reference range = 162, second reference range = 155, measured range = 140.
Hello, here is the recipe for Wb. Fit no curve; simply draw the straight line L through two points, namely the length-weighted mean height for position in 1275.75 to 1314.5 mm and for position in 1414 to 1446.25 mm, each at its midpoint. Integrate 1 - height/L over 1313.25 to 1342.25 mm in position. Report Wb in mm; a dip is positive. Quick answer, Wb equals -2.3 mm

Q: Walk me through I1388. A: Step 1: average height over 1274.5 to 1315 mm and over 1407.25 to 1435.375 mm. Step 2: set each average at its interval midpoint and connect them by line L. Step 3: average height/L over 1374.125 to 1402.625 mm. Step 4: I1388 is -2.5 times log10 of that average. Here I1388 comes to 0.06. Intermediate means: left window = 145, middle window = 145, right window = 156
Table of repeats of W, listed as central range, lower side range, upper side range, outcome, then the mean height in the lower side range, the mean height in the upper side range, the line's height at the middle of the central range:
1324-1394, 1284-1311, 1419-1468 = 0.60 mm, 147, 155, 150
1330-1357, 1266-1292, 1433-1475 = -3.94 mm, 132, 154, 140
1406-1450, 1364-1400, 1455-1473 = -2.22 mm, 139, 154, 148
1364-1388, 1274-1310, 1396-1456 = 2.78 mm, 145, 155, 151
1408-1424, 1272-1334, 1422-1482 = -0.05 mm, 149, 155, 154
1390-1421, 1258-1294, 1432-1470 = -1.63 mm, 121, 154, 146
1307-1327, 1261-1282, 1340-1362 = -2.38 mm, 113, 157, 138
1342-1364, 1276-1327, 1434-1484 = -0.49 mm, 149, 155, 151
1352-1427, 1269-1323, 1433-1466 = 2.06 mm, 144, 154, 150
